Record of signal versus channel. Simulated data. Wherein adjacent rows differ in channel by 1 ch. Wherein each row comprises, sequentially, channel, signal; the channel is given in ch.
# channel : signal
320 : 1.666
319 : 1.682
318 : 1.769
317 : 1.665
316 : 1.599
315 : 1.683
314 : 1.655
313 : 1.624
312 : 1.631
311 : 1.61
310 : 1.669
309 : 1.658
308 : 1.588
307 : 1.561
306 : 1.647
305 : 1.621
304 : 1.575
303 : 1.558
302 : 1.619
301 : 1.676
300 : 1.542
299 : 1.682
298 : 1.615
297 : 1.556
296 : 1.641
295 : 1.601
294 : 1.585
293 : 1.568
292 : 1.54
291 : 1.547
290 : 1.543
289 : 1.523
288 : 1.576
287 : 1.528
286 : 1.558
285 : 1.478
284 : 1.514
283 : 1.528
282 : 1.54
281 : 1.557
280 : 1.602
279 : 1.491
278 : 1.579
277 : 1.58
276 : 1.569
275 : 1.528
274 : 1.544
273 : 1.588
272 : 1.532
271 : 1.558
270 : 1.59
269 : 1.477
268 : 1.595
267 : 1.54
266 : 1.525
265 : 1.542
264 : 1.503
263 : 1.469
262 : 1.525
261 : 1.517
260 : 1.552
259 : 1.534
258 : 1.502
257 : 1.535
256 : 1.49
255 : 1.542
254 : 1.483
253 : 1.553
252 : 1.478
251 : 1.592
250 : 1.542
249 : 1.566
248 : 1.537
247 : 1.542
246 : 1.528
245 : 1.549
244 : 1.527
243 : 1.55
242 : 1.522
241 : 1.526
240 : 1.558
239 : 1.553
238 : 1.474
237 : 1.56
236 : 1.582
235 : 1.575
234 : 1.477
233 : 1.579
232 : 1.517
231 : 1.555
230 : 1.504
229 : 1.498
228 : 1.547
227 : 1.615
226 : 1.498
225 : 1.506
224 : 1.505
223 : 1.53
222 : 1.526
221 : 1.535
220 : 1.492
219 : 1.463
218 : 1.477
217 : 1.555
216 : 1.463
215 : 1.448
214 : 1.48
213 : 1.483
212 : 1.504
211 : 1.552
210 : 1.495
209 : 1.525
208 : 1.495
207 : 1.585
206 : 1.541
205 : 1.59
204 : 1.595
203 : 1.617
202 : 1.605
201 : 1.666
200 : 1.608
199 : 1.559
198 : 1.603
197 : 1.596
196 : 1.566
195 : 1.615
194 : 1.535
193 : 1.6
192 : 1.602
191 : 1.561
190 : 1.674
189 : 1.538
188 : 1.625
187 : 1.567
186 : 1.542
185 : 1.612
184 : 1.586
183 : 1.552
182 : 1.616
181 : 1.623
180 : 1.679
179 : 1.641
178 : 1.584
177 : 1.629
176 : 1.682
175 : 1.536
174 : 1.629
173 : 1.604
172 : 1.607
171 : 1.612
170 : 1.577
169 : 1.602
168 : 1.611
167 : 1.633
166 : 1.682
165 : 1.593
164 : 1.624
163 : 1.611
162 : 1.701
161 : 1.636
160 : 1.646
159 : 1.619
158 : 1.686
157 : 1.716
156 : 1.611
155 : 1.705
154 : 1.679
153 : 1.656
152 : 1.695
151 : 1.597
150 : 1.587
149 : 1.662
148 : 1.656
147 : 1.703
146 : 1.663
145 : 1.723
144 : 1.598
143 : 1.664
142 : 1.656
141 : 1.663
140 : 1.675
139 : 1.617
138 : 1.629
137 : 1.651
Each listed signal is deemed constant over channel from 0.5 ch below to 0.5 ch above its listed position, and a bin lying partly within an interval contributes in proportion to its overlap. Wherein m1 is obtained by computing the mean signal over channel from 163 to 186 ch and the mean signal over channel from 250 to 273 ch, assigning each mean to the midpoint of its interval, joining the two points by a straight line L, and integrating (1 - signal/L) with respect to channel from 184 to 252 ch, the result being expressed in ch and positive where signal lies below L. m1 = 1.0 ch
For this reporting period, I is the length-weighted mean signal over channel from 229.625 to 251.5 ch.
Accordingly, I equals 1.54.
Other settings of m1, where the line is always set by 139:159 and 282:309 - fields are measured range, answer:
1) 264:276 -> 0.34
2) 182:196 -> 0.44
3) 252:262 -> 0.49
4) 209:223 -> 1.05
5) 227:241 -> 0.63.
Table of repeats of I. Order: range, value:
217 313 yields 1.55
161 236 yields 1.57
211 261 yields 1.52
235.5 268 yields 1.53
